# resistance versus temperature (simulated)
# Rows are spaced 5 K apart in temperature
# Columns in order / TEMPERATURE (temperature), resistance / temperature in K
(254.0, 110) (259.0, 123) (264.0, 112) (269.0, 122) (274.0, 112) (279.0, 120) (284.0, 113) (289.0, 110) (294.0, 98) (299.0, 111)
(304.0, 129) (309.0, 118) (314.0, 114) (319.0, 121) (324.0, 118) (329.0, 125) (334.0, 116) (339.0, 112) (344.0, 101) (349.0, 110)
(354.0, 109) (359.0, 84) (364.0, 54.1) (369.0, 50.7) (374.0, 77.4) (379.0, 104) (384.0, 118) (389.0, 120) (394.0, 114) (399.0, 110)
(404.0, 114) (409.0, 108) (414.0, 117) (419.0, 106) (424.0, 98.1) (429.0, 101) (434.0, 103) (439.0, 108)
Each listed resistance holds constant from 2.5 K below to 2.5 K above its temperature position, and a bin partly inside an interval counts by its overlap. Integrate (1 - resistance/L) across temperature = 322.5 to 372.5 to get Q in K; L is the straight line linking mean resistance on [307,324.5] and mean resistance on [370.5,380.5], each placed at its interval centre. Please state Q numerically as 2.3 K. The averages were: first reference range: 118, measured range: 97.2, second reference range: 85.4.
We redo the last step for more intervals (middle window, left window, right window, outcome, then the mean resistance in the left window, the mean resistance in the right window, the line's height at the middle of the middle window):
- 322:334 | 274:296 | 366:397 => -1.8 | 111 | 96.9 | 105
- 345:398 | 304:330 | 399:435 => 8.4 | 120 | 107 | 113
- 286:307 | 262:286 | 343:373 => -1.0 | 116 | 83.6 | 107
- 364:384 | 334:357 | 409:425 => 5.3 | 108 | 108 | 108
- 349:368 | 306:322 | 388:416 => 5.3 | 118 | 113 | 116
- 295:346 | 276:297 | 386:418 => -2.2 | 110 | 114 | 111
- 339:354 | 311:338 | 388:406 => 1.3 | 118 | 114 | 117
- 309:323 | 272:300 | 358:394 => -1.9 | 111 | 88.9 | 103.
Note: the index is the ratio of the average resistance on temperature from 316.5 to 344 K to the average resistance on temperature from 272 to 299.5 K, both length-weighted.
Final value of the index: 1.06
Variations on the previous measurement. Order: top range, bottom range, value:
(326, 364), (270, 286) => 0.90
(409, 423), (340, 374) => 1.28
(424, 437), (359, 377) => 1.56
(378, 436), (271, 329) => 0.95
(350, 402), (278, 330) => 0.82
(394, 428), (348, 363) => 1.14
